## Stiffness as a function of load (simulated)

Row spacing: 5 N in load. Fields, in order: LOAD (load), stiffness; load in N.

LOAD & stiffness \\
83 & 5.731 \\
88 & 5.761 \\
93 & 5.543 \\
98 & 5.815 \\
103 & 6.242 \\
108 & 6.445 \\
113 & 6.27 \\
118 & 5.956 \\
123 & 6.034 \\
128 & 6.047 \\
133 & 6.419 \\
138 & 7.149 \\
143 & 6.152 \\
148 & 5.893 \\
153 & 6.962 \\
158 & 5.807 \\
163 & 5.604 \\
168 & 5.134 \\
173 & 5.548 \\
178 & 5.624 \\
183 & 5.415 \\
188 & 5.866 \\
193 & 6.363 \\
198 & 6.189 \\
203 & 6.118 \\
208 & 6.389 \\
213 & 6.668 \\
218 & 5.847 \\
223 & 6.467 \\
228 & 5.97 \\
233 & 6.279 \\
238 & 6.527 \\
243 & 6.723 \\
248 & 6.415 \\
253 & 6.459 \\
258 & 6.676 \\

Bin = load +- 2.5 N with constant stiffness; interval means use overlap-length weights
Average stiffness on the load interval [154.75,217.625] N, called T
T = 5.9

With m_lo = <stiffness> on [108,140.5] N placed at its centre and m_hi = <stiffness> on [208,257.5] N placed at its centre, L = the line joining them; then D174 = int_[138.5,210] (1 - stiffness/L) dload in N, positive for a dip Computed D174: 4.4 N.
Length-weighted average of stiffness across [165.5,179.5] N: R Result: 5.42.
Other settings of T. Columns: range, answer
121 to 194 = 5.99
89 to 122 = 6.03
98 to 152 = 6.26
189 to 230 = 6.24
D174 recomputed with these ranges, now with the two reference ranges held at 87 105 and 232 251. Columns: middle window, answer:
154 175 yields 1.8 N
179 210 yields 1.3 N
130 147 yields -1.3 N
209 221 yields 0.2 N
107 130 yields -0.8 N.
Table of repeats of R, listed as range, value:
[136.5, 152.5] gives 6.42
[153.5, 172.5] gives 5.67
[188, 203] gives 6.18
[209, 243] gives 6.33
